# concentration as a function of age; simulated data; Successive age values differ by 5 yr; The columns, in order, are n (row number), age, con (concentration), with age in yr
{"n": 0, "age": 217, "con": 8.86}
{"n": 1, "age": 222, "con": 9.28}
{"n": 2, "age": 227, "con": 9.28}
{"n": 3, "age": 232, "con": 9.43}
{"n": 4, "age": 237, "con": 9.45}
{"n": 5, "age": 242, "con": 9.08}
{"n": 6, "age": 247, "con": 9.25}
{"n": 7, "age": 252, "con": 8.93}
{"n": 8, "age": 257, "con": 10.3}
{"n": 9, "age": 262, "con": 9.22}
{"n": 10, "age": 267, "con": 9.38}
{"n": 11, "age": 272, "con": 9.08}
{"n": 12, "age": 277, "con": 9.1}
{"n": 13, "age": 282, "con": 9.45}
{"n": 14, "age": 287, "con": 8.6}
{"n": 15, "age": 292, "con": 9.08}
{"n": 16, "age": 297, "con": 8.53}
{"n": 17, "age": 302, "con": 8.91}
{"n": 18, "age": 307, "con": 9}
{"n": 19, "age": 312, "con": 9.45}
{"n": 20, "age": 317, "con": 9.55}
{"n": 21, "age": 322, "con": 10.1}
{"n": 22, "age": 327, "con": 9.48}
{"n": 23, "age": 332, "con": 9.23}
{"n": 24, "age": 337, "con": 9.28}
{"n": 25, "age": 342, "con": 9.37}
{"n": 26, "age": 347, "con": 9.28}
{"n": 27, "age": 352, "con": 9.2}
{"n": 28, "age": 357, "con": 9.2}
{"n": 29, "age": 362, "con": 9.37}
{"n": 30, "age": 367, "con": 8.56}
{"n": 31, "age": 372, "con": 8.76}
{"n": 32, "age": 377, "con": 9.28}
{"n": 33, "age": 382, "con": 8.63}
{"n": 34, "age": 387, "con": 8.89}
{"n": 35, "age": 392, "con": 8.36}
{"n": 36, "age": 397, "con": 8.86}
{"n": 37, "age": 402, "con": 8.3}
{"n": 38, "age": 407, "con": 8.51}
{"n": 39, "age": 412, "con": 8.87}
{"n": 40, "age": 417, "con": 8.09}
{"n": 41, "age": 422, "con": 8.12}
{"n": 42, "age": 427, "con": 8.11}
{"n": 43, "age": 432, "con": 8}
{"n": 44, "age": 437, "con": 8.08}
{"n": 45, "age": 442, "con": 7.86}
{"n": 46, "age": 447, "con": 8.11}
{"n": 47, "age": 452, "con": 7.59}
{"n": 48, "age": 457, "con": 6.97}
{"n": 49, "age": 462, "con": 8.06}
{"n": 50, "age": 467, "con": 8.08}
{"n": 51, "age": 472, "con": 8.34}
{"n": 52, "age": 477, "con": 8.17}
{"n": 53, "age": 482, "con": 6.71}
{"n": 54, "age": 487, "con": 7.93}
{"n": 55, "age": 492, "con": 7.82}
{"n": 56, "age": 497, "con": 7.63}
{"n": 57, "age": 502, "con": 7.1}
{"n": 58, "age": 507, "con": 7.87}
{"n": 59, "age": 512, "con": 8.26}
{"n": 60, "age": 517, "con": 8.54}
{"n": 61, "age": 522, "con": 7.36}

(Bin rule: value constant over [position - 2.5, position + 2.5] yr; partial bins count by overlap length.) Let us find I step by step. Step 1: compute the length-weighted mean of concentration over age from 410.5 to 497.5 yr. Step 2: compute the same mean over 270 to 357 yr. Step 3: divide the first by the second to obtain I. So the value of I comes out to 0.86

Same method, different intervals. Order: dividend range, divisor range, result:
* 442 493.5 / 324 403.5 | 0.86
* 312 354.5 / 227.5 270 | 1.01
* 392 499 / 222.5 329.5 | 0.87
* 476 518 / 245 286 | 0.83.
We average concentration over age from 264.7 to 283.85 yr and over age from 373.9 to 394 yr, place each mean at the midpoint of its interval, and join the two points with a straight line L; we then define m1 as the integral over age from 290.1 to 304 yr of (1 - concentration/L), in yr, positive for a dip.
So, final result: 0.49 yr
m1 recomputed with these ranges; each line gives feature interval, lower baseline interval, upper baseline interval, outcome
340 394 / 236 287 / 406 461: -3.1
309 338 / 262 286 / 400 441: -2.1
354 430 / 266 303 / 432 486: -3.6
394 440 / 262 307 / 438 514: -0.9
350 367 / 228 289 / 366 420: -0.7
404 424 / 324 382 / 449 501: 0.1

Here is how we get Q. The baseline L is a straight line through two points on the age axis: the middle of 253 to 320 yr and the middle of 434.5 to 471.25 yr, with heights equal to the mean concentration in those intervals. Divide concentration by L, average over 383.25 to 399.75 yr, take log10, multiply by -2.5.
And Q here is -0.04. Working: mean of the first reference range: 9.2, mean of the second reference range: 7.85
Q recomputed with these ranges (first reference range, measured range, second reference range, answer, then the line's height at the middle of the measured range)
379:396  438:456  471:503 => 0.037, 8.07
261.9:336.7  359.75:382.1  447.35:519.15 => -0.035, 8.66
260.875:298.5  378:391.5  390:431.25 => -0.030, 8.52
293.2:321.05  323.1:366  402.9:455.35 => -0.056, 8.83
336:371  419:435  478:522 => 0.048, 8.44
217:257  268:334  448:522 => -0.037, 8.9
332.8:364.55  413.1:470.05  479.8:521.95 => 0.051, 8.33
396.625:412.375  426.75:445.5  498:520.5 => 0.048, 8.37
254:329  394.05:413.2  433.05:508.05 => -0.037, 8.33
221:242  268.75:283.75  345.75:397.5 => 0.000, 9.21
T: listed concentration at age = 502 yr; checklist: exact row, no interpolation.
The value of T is 7.1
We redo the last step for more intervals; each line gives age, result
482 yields 6.71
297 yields 8.53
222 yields 9.28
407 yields 8.51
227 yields 9.28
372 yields 8.76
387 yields 8.89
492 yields 7.82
